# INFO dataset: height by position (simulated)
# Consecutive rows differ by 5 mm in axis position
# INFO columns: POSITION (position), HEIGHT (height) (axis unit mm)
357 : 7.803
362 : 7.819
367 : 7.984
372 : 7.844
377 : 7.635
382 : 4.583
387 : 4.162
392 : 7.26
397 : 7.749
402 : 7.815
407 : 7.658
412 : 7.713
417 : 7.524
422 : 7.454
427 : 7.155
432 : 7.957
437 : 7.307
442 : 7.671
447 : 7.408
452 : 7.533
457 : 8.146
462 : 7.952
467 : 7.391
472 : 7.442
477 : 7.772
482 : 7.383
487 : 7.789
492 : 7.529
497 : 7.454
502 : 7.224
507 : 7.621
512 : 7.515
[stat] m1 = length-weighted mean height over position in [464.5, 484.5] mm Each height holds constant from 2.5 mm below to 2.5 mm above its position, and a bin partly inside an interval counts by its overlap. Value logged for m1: 7.5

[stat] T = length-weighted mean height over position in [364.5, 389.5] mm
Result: 6.44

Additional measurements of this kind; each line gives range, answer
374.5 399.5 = 6.28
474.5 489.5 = 7.65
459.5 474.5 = 7.59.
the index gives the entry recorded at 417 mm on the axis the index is 7.524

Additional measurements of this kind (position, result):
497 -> 7.454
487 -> 7.789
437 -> 7.307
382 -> 4.583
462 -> 7.952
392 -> 7.26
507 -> 7.621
